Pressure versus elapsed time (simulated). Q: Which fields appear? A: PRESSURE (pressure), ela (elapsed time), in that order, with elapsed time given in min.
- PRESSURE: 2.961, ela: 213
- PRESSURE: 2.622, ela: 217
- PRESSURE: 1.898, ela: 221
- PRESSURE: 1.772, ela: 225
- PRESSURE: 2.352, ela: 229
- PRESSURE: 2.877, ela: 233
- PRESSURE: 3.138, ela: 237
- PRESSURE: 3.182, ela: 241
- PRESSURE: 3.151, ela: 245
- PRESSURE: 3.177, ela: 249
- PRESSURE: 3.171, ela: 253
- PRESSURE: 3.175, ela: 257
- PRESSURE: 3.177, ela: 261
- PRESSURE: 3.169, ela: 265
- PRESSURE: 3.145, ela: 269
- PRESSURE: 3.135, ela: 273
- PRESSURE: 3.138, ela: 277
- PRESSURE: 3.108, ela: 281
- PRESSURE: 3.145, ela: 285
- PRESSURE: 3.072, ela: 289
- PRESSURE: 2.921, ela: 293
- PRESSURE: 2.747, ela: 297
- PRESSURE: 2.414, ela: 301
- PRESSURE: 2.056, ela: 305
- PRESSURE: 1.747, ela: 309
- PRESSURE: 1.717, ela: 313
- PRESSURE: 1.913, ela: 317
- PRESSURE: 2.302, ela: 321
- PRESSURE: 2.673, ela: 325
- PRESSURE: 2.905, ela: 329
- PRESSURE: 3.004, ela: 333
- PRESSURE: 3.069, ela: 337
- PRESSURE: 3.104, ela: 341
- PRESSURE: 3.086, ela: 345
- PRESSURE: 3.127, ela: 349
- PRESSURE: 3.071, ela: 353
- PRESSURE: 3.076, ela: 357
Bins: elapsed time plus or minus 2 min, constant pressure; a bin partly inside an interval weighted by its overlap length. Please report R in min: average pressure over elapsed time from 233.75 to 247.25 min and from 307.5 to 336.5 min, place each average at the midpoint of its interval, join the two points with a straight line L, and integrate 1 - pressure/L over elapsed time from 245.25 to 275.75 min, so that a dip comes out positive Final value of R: -2.3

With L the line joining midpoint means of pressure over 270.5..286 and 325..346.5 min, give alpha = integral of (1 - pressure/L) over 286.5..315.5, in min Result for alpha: 6.5 min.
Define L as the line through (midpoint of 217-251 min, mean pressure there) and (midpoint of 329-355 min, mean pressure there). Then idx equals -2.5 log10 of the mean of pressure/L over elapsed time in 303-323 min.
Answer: 0.46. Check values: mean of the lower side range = 2.69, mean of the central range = 1.95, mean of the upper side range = 3.06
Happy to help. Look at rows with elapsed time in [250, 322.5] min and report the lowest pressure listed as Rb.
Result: 1.717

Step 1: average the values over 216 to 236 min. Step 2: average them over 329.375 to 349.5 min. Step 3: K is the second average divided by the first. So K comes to 1.31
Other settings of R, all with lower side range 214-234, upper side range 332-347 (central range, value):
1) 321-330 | 0.9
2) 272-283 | -1.9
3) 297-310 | 2.9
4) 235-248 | -3.9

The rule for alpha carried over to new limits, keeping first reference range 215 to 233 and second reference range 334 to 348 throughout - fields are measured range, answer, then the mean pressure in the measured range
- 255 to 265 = -2.7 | 3.17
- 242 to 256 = -4.3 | 3.17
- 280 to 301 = -1.7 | 2.94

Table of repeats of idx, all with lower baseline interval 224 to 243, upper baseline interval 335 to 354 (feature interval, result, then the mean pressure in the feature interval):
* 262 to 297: -0.08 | 3.09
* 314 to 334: 0.21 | 2.5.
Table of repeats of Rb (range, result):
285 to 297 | 2.747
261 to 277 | 3.135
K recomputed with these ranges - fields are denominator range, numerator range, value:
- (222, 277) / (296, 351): 0.87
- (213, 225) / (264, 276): 1.37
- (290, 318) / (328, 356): 1.35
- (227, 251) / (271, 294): 1.04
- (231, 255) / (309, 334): 0.75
